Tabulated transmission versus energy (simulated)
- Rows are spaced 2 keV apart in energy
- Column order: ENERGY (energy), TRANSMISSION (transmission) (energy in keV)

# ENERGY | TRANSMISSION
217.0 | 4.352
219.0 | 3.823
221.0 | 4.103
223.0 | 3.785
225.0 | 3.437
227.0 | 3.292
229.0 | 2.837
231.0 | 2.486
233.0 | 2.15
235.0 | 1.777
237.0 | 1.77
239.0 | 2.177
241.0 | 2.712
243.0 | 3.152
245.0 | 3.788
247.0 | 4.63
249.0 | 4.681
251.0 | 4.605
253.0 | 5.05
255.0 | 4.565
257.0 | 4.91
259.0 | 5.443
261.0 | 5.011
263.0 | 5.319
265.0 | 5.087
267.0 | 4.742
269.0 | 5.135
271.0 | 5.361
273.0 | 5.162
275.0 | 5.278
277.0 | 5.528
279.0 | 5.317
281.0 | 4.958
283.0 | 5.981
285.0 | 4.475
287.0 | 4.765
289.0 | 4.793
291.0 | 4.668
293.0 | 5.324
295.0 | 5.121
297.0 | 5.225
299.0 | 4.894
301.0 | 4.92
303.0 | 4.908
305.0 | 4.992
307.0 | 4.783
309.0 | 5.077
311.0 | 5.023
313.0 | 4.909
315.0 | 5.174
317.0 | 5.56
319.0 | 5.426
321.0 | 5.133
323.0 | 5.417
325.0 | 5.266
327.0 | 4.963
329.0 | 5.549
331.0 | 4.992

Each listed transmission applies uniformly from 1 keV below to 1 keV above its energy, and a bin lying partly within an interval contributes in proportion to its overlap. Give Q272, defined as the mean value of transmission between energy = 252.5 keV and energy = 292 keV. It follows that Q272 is 5.08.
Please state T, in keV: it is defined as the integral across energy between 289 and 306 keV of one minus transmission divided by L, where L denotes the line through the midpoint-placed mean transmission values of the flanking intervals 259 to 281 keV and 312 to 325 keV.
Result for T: 0.8 keV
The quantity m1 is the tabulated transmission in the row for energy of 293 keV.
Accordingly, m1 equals 5.324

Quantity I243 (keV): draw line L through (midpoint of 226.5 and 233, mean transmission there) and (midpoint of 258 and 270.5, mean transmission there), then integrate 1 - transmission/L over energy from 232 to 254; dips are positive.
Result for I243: 2.6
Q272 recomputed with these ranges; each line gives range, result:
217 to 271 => 3.9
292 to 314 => 5.02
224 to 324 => 4.54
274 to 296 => 5.11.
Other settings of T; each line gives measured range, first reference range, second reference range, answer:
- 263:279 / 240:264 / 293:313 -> -1.77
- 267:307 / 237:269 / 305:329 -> -2.60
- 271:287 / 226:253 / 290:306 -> -3.00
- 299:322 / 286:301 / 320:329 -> 0.18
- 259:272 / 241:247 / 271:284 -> -1.20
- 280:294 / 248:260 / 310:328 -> 0.14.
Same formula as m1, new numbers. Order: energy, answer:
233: 2.15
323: 5.417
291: 4.668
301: 4.92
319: 5.426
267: 4.742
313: 4.909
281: 4.958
